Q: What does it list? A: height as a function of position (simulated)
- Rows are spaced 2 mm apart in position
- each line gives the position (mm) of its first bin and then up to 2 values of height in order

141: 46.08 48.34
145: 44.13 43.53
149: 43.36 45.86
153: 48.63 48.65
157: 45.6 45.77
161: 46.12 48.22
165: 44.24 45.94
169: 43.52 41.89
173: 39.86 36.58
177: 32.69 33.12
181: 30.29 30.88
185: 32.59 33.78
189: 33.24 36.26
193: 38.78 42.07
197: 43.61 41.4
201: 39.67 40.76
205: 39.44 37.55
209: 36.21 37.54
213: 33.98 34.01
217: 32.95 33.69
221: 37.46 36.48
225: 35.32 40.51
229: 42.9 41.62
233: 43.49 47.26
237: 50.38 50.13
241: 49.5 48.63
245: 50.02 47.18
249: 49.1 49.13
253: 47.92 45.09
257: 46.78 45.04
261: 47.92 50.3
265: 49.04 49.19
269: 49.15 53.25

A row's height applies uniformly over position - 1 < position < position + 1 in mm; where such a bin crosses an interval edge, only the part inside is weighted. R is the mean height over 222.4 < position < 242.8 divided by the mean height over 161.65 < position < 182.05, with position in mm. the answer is 1.11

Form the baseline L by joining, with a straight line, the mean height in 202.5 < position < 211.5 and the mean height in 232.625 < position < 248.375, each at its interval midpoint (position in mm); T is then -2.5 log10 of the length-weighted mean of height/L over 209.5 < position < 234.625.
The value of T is 0.14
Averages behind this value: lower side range 38.2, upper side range 48.5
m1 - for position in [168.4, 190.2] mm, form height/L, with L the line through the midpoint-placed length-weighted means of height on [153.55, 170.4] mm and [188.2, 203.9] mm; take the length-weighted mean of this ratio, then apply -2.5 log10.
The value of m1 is 0.21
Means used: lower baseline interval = 46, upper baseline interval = 39.5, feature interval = 35.2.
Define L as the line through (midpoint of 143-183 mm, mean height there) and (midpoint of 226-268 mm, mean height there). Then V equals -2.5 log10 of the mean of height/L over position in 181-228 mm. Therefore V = 0.21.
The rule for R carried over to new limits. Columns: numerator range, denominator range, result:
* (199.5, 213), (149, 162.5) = 0.82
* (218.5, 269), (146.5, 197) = 1.13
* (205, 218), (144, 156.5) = 0.78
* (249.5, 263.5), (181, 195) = 1.37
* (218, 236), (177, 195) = 1.17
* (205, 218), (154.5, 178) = 0.83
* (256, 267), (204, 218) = 1.33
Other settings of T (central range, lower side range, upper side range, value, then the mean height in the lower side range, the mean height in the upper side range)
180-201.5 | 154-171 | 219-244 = 0.22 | 45.8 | 43.2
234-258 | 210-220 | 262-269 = -0.12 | 34.4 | 49.5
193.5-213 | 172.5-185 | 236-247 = 0.00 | 33.6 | 49.5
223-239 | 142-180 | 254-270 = 0.08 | 43.5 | 47.8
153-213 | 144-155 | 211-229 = 0.04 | 45.4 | 36.1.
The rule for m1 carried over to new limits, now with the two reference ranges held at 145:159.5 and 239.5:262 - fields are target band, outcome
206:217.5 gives 0.307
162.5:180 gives 0.144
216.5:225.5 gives 0.317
